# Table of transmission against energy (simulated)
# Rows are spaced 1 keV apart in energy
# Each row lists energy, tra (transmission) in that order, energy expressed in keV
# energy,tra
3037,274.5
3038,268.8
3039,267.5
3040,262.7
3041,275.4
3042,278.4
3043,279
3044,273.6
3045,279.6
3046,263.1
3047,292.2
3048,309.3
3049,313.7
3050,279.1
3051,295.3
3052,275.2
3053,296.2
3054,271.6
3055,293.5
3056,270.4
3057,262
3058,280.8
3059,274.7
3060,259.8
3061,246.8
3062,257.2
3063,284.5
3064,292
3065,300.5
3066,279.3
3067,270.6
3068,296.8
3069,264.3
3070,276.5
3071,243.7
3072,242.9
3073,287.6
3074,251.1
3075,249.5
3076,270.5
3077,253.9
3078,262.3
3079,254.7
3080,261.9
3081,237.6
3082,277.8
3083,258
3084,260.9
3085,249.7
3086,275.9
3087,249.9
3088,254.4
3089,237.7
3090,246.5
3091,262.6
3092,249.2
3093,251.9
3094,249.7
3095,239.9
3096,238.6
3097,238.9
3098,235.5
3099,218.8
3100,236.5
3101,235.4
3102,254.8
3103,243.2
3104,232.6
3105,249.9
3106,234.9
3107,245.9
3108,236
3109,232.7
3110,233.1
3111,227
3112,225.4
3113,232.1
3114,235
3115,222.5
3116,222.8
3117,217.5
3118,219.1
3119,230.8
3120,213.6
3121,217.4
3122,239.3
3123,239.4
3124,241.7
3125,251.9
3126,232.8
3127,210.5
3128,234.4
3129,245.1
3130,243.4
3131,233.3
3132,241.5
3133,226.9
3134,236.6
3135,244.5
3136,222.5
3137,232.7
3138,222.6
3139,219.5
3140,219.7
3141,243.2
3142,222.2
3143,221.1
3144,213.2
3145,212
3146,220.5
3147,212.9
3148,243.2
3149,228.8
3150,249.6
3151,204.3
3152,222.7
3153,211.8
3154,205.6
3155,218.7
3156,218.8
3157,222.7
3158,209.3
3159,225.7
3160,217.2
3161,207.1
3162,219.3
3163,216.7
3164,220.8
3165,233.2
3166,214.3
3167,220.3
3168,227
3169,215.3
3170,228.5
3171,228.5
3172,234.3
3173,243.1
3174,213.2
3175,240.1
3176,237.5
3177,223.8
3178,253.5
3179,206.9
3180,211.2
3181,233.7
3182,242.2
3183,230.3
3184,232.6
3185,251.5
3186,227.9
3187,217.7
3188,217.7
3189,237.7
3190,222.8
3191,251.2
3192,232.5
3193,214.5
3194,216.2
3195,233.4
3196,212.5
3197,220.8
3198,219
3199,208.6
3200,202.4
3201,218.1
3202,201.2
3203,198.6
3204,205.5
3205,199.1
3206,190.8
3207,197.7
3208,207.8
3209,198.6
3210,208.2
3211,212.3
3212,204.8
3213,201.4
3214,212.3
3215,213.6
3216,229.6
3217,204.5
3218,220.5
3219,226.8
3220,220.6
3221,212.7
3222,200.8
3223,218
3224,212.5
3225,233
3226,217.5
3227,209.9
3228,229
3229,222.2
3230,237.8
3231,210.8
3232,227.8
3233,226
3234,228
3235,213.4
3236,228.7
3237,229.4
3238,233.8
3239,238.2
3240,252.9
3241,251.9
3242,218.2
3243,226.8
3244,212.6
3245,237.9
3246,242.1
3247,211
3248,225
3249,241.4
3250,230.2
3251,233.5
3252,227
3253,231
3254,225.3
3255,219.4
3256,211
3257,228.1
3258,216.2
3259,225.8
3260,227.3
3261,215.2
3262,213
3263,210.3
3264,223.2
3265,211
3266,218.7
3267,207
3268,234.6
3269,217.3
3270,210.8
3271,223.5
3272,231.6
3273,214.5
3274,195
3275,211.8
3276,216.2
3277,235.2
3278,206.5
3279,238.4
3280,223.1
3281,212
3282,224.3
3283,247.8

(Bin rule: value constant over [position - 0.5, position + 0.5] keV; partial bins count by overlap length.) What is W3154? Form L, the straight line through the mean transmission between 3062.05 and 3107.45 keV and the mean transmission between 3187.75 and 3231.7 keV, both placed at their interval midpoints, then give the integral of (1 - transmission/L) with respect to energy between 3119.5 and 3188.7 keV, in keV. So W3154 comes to 1.90 keV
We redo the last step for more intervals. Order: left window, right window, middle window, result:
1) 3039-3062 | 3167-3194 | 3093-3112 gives 1.5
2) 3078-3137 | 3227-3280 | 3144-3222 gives 4.0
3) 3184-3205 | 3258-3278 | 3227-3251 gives -1.1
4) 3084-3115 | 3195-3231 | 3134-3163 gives 0.9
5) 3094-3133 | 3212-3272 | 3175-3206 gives 0.6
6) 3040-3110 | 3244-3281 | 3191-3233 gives 3.3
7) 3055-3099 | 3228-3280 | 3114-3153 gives 3.2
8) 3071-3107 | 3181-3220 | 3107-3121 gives 0.9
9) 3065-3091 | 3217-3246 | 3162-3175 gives 0.8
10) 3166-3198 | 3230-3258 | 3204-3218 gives 1.3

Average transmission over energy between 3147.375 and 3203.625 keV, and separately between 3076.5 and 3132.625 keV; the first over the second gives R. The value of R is 0.93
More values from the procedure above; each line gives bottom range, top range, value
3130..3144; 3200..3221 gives 0.91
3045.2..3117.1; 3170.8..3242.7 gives 0.86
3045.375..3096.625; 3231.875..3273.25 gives 0.84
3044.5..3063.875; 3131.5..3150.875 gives 0.81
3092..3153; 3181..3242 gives 0.95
